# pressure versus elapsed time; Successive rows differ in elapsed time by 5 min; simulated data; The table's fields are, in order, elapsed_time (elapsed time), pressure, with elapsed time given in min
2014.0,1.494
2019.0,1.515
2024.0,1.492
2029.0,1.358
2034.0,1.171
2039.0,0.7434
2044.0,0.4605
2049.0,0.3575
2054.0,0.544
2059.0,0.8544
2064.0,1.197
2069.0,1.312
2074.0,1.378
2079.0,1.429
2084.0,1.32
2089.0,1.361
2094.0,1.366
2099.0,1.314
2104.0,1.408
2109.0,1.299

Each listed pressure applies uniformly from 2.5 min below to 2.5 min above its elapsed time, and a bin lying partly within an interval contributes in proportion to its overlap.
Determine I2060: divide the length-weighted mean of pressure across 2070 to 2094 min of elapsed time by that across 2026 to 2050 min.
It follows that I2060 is 1.59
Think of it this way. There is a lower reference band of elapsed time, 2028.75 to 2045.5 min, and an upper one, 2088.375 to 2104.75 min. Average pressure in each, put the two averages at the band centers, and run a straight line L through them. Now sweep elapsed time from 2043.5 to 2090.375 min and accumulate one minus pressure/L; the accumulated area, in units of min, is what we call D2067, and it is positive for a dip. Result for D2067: 5.0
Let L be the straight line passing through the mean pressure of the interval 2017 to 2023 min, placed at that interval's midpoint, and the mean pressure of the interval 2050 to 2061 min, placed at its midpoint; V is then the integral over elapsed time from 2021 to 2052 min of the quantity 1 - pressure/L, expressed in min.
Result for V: 6.3 min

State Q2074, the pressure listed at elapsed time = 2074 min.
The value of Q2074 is 1.378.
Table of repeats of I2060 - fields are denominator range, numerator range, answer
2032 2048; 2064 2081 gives 1.82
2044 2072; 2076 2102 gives 1.64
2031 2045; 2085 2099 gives 1.59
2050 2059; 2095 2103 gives 2.24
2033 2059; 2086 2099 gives 2.10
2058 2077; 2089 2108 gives 1.11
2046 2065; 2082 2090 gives 1.93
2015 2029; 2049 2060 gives 0.41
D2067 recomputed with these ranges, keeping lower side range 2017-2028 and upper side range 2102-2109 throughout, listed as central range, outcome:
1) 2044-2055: 7.7 min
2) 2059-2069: 2.0 min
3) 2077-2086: 0.2 min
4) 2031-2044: 5.2 min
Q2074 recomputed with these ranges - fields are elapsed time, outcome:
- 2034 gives 1.171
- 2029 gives 1.358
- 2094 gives 1.366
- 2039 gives 0.7434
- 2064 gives 1.197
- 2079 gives 1.429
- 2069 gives 1.312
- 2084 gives 1.32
